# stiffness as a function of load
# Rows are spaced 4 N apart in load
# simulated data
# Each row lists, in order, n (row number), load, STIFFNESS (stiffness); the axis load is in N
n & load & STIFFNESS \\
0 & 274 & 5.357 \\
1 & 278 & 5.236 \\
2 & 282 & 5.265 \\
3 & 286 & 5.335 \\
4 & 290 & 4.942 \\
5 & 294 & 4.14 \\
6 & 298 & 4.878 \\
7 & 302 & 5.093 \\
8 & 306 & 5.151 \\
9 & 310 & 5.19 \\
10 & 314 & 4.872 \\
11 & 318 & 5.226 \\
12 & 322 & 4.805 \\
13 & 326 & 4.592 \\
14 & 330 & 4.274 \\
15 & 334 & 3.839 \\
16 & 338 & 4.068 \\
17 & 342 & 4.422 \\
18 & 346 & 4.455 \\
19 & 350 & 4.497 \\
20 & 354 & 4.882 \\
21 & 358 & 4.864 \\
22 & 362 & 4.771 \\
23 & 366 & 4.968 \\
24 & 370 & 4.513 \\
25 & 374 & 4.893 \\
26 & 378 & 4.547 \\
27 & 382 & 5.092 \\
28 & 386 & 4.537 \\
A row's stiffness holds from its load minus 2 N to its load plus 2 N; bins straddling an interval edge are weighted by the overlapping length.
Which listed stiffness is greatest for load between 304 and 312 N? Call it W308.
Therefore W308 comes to 5.19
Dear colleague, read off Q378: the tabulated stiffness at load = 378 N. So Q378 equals 4.547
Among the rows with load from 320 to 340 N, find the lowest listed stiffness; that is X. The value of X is 3.839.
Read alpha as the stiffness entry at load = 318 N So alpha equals 5.226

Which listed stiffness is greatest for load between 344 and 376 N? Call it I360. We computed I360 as 4.968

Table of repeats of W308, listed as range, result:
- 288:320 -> 5.226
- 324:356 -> 4.882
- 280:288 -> 5.335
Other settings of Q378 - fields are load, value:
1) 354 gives 4.882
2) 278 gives 5.236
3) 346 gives 4.455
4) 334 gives 3.839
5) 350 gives 4.497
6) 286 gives 5.335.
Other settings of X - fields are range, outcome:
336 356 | 4.068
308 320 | 4.872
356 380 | 4.513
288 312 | 4.14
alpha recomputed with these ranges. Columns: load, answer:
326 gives 4.592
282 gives 5.265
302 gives 5.093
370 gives 4.513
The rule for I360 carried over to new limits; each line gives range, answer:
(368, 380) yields 4.893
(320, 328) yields 4.805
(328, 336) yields 4.274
